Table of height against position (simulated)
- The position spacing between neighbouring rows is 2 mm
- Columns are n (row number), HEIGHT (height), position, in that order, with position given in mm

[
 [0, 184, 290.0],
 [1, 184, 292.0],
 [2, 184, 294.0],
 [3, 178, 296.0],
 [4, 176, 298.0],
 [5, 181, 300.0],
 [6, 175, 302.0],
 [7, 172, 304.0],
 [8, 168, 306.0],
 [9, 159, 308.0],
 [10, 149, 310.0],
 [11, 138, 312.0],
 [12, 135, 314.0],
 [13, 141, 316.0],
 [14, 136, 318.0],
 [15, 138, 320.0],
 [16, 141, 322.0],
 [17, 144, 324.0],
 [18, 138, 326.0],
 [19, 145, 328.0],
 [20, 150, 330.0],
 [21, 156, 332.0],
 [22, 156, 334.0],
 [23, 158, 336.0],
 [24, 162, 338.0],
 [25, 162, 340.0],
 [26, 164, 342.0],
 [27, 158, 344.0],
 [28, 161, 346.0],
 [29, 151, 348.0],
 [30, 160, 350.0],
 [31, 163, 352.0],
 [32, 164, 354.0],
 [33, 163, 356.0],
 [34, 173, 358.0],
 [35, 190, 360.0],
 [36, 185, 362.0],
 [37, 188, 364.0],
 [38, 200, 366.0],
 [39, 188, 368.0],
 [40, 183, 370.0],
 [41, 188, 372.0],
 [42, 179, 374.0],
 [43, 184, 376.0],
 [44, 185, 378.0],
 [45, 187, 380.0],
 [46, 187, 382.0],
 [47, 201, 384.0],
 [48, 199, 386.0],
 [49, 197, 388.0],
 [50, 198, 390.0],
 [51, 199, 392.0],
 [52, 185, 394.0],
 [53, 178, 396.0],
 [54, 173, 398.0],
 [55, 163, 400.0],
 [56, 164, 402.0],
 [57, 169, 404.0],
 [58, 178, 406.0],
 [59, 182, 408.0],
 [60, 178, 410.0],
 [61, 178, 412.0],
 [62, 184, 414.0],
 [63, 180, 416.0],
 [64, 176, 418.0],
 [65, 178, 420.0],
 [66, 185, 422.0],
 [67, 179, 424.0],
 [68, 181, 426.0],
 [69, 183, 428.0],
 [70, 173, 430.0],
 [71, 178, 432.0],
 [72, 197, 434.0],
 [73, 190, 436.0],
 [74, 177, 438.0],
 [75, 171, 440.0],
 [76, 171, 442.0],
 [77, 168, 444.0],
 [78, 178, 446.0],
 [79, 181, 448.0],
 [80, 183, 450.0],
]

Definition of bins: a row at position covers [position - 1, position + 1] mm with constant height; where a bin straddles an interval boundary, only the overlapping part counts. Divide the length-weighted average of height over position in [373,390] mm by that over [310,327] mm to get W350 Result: 1.36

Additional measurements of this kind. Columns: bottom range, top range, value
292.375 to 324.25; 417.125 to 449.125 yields 1.13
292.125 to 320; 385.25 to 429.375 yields 1.13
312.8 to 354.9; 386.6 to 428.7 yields 1.19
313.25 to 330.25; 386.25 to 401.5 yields 1.31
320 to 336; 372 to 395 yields 1.30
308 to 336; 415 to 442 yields 1.25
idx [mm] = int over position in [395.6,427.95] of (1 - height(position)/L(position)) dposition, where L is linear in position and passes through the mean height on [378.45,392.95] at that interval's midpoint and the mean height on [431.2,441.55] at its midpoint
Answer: 1.97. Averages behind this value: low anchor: 195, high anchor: 182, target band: 177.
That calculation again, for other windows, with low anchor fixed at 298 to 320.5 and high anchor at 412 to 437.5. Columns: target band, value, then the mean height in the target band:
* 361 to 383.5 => -2.31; 187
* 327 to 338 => 0.46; 154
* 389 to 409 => -0.36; 179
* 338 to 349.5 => 0.25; 159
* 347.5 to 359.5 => 0.10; 164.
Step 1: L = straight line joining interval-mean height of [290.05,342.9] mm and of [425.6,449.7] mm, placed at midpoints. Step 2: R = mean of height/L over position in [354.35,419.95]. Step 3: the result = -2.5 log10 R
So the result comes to -0.08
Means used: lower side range 158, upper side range 179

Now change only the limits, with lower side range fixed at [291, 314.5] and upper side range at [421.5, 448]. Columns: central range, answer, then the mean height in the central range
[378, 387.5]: -0.11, 193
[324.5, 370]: 0.04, 165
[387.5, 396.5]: -0.10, 192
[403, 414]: 0.00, 178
